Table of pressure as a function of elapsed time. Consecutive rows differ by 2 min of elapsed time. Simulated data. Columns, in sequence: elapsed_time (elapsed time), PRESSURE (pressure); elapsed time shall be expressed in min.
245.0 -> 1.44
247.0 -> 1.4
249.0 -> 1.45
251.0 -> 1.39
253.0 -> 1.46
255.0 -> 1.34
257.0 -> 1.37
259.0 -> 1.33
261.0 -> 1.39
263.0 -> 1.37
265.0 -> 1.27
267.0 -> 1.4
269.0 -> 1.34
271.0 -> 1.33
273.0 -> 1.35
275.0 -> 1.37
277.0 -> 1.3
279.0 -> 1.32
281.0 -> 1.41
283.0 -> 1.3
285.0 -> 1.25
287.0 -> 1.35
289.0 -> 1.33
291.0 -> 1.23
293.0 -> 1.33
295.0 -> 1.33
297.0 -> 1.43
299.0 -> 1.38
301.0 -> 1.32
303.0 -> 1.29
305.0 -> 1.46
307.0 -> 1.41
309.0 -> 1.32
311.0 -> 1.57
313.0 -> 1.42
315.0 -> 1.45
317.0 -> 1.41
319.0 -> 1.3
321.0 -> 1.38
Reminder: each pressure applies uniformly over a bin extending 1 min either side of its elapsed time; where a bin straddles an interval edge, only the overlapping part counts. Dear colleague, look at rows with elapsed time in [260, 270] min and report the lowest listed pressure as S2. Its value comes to 1.27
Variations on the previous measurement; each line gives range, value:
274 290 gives 1.25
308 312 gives 1.32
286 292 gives 1.23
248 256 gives 1.34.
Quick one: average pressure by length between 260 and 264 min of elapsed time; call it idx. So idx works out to 1.38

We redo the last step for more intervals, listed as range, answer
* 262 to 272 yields 1.34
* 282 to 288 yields 1.3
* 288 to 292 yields 1.28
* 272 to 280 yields 1.33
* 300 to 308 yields 1.37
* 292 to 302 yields 1.36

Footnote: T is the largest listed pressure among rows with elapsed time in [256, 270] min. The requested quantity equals 1.4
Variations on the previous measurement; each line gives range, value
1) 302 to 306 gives 1.46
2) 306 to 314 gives 1.57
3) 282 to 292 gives 1.35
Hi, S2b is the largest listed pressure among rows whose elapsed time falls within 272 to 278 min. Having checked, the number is 1.37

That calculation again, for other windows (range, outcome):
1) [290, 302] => 1.43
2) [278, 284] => 1.41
